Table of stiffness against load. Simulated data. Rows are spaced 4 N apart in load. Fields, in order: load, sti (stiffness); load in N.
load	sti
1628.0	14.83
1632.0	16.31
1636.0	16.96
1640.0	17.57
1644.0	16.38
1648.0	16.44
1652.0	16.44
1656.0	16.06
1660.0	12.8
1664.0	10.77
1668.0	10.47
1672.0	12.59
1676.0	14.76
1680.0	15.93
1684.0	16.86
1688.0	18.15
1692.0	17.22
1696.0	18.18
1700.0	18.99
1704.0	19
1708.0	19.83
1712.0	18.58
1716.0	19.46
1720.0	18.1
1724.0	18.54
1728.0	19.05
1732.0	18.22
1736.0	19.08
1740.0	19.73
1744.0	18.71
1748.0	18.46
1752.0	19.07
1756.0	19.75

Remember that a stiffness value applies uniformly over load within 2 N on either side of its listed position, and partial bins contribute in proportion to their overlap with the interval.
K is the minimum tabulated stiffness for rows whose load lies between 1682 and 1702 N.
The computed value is 16.86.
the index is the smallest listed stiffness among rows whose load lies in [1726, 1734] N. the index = 18.22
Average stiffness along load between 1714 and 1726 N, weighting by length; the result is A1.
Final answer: 18.7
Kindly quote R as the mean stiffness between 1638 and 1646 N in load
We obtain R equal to 17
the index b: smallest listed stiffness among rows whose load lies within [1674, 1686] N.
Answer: 14.76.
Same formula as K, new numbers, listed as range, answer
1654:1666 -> 10.77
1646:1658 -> 16.06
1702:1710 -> 19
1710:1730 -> 18.1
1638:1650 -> 16.38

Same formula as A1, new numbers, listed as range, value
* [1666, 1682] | 13.4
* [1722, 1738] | 18.7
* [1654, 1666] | 13.2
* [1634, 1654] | 16.8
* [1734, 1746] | 19.2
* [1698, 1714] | 19.1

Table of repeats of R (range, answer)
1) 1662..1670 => 10.6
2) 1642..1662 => 15.6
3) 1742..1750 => 18.6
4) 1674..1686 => 15.8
